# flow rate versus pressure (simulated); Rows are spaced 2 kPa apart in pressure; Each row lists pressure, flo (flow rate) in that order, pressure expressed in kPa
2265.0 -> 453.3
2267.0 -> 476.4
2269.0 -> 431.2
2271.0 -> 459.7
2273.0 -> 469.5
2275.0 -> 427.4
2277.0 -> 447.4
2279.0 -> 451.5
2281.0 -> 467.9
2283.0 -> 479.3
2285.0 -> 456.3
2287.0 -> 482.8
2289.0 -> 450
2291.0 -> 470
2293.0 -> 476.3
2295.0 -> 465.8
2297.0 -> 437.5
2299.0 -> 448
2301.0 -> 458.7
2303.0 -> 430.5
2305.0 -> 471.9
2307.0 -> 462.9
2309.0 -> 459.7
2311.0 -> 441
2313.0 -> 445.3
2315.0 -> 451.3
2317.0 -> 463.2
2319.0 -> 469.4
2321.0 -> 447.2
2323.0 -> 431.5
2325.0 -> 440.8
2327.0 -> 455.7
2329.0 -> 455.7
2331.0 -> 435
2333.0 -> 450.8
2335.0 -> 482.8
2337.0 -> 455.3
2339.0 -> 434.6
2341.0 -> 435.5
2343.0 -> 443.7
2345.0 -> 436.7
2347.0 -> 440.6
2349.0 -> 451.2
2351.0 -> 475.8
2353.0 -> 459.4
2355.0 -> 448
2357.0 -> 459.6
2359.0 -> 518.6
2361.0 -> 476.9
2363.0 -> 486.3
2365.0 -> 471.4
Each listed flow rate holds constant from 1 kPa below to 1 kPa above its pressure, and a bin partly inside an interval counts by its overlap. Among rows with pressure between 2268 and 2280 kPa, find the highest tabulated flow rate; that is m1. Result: 469.5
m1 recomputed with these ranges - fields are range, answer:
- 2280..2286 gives 479.3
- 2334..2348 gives 482.8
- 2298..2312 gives 471.9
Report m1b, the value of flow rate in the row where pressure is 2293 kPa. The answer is 476.3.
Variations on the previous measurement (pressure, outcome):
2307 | 462.9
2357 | 459.6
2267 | 476.4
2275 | 427.4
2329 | 455.7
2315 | 451.3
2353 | 459.4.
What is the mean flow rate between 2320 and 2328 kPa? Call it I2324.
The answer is 444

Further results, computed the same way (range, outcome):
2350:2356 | 461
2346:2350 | 446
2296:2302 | 448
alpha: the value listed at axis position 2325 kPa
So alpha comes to 440.8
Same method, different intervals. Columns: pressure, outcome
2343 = 443.7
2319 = 469.4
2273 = 469.5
